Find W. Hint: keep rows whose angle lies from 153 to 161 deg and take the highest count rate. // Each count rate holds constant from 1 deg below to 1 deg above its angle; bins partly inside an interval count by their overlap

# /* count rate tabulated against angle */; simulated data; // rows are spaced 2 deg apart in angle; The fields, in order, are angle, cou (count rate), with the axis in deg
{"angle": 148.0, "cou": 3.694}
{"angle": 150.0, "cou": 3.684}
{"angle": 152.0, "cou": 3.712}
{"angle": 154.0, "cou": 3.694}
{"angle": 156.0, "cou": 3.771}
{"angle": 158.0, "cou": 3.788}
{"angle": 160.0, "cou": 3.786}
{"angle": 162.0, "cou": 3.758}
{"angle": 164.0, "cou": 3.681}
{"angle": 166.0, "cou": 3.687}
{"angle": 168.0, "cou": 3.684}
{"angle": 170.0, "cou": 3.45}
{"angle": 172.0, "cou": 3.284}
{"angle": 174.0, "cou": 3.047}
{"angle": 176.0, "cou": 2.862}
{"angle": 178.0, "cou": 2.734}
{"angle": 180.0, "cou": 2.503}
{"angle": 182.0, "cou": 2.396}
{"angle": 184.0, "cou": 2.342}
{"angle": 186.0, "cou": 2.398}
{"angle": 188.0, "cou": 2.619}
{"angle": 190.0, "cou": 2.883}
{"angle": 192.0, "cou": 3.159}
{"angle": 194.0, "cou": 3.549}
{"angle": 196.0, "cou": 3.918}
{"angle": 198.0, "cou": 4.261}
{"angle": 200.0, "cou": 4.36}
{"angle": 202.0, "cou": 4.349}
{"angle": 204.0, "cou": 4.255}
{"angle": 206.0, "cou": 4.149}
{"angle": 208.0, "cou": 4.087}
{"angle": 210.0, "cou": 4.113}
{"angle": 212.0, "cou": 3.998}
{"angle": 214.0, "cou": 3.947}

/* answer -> 3.788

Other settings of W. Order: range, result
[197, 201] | 4.36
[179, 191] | 2.883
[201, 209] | 4.349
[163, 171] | 3.687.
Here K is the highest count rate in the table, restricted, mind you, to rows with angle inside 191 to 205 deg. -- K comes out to 4.36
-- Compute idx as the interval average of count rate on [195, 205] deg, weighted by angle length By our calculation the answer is 4.23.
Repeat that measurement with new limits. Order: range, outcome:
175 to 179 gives 2.8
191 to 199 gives 3.72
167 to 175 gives 3.37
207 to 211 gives 4.1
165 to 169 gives 3.69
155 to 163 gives 3.78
